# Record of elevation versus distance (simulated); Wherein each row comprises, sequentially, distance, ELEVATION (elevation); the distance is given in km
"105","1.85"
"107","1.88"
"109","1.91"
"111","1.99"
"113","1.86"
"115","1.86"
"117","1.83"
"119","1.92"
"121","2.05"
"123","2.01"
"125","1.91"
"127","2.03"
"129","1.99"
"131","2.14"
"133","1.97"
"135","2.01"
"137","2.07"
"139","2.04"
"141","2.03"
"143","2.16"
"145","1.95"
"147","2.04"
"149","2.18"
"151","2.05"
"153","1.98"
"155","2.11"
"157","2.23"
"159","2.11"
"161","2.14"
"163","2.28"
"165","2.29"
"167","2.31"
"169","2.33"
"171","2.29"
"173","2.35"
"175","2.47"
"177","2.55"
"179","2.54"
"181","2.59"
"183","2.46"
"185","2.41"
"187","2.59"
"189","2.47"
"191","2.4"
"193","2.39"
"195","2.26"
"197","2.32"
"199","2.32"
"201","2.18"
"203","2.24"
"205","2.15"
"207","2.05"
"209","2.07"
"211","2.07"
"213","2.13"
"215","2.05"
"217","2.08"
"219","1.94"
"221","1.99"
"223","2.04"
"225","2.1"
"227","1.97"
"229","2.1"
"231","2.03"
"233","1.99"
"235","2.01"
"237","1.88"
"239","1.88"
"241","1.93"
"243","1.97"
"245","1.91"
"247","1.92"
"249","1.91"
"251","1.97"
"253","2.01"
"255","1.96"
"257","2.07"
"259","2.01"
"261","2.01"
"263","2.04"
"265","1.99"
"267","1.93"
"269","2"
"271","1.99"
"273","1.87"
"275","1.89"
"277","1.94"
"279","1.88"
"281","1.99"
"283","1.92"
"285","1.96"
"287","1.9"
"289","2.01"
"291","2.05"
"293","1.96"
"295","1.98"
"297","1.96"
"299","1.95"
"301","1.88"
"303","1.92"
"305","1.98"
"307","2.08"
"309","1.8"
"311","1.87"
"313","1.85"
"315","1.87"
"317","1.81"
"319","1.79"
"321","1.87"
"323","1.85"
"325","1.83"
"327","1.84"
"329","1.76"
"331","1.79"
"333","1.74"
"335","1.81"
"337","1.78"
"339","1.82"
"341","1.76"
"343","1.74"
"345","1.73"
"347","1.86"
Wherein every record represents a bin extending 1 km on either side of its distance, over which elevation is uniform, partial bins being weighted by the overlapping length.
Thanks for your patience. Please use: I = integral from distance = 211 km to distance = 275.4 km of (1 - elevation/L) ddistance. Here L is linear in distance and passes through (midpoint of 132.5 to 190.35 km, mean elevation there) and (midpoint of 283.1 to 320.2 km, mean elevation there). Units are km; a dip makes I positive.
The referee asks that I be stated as 2.13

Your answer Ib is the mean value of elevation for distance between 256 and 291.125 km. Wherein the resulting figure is 1.97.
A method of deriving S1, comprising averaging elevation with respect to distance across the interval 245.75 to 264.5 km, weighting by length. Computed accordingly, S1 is 1.99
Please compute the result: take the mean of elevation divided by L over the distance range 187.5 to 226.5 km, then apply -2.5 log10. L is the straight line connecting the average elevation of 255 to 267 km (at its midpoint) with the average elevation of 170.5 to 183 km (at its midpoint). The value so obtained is 0.07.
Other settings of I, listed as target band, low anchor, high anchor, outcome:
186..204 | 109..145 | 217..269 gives -3.32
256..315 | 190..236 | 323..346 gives -0.97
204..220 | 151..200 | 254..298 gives 0.98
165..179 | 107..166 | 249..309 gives -2.56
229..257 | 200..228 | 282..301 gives 0.99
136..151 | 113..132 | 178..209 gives 0.09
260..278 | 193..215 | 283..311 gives 0.53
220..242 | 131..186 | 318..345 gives 0.53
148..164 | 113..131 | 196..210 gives -0.63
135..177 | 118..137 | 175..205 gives 0.25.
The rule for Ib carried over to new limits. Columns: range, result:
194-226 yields 2.12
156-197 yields 2.37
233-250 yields 1.93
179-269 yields 2.11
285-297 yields 1.98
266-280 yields 1.93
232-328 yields 1.93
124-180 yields 2.16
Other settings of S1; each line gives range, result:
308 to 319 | 1.84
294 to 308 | 1.96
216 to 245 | 1.99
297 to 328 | 1.88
